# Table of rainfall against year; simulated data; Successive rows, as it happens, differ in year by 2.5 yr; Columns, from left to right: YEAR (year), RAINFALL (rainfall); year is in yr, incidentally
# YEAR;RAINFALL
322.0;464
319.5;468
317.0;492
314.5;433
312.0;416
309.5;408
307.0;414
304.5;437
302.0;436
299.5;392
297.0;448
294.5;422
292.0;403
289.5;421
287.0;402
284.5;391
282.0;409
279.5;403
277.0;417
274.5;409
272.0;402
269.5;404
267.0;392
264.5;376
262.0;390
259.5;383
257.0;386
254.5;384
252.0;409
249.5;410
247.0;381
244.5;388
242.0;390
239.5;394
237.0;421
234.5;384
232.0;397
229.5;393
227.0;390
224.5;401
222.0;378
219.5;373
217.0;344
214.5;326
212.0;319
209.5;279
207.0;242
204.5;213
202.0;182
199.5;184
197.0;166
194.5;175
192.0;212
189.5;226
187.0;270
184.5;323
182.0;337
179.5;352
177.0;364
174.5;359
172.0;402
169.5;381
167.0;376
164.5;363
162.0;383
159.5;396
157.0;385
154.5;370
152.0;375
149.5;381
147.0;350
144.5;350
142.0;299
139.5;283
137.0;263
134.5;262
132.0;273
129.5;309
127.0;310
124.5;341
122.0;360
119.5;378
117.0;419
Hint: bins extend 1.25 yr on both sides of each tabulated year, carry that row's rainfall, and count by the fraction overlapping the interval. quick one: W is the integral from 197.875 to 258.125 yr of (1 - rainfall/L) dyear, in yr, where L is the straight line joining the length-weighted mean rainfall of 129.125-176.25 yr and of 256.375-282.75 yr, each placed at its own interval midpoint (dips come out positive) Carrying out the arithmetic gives 5.21 yr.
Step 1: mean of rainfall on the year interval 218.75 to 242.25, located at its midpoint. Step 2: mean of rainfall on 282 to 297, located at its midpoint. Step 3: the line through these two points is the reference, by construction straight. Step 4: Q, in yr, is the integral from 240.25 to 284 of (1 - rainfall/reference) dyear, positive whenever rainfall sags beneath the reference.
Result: 0.7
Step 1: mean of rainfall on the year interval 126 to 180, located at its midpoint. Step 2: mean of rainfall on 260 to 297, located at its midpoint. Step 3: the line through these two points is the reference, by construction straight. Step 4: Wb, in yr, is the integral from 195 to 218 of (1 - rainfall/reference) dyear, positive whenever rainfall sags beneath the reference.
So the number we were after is 7.7 yr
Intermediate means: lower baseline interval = 345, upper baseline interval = 404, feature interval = 247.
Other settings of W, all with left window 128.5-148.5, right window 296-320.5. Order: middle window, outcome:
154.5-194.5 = -1.4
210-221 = 0.7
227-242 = -0.8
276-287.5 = 0.2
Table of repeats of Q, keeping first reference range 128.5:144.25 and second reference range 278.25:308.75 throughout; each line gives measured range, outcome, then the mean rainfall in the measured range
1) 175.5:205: 6.80 yr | 252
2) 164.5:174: -2.09 yr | 381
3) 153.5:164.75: -2.85 yr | 381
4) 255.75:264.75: 0.06 yr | 385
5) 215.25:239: -1.68 yr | 386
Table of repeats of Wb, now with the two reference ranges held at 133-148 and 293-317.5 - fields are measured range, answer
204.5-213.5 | 2.1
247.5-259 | -0.2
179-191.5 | 1.5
